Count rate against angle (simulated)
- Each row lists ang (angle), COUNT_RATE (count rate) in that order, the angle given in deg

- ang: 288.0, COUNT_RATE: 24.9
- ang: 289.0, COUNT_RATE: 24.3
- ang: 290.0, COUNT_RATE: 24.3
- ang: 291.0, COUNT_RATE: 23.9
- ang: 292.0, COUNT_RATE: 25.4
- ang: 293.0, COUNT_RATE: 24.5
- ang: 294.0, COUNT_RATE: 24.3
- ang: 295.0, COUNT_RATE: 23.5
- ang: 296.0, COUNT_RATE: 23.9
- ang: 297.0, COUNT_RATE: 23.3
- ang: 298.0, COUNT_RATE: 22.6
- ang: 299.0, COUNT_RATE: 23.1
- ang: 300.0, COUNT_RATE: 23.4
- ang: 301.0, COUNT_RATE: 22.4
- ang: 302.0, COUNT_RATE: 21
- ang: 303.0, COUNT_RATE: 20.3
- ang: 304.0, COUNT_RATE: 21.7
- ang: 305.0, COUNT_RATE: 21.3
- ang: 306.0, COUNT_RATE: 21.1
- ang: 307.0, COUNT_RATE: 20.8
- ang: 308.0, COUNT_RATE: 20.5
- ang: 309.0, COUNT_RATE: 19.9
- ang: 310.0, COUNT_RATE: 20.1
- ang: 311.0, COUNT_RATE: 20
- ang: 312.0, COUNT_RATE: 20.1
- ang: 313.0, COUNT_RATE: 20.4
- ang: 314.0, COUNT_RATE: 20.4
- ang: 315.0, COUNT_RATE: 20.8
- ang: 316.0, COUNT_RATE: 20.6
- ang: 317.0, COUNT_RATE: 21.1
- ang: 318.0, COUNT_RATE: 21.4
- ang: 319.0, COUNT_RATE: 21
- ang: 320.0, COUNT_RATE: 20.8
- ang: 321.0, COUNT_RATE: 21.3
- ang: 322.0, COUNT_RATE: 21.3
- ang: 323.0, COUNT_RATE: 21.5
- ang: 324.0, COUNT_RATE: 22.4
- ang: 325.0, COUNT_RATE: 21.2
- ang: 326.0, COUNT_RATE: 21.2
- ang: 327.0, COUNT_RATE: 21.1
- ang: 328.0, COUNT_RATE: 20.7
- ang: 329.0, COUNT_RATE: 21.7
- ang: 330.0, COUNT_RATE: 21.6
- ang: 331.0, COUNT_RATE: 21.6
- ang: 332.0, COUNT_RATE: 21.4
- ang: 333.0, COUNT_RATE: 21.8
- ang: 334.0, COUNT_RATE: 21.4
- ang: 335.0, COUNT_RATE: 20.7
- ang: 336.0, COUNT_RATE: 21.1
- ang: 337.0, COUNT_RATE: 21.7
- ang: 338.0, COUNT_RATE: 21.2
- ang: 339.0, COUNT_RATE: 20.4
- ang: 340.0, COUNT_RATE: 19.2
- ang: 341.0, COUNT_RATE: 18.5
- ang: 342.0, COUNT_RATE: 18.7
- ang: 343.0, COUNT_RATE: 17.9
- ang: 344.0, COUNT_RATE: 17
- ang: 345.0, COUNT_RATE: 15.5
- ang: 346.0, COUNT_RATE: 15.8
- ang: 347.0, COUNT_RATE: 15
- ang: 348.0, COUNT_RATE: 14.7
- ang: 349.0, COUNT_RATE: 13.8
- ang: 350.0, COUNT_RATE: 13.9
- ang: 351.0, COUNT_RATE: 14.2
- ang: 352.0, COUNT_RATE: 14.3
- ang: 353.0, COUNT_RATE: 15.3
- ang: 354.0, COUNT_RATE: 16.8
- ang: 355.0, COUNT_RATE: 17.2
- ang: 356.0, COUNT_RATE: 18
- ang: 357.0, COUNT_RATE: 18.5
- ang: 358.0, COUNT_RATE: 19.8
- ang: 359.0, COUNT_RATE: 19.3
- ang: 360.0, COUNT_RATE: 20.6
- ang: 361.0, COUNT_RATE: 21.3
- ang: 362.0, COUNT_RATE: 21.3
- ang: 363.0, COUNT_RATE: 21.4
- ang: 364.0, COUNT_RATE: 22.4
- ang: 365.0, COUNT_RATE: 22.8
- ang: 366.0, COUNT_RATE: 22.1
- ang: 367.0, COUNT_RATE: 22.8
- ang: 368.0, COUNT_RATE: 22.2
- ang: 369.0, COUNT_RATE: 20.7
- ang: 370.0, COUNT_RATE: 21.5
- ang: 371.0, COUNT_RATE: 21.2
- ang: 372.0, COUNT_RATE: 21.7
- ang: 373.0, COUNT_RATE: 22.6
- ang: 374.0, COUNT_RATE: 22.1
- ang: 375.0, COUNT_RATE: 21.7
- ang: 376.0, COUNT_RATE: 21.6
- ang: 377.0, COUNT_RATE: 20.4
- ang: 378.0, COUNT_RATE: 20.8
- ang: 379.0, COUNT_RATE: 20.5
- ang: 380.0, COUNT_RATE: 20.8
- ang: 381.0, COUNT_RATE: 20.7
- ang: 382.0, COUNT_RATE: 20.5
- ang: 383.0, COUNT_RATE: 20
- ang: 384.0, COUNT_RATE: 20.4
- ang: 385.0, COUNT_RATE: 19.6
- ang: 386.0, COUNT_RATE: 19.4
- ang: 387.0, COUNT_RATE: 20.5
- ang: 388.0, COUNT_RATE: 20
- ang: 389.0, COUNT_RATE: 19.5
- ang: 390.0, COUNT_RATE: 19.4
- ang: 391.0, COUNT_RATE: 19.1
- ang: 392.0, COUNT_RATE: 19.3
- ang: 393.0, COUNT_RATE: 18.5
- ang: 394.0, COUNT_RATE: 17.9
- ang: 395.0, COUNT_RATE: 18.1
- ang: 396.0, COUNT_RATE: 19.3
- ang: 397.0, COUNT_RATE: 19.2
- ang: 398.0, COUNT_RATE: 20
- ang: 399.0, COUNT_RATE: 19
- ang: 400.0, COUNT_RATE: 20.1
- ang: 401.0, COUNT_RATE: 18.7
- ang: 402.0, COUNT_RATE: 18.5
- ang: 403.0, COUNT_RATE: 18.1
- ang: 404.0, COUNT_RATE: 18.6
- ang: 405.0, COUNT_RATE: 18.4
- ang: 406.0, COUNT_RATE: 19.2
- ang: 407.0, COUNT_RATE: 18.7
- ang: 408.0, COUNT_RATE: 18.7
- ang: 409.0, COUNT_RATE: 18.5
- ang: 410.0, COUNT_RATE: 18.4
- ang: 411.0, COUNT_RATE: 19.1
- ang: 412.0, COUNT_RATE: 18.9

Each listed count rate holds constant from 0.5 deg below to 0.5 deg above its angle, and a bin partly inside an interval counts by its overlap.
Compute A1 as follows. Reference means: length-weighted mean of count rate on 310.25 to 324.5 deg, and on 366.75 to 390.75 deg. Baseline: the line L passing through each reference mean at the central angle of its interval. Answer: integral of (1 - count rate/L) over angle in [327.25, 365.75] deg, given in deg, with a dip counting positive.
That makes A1 3.56 deg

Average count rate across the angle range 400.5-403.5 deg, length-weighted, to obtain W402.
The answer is 18.4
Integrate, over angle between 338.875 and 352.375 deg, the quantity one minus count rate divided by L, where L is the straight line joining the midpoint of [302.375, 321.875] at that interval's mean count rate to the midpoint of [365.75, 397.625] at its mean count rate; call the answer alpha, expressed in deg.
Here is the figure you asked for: 2.8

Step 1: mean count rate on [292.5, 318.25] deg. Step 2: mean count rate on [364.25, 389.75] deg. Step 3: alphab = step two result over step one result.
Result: 0.97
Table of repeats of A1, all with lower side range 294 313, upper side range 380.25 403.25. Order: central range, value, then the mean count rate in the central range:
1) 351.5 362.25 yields 1.0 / 18.3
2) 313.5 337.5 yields -0.2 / 21.2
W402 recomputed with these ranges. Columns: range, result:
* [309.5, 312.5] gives 20.1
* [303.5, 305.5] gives 21.5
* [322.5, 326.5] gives 21.6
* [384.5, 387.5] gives 19.8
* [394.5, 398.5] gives 19.1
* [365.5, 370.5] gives 21.9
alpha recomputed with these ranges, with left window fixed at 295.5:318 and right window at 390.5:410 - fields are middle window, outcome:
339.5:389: 1.0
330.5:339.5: -0.3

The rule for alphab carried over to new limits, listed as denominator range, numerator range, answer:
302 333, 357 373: 1.02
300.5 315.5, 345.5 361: 0.80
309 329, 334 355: 0.83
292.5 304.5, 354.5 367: 0.90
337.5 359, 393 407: 1.11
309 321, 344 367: 0.87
